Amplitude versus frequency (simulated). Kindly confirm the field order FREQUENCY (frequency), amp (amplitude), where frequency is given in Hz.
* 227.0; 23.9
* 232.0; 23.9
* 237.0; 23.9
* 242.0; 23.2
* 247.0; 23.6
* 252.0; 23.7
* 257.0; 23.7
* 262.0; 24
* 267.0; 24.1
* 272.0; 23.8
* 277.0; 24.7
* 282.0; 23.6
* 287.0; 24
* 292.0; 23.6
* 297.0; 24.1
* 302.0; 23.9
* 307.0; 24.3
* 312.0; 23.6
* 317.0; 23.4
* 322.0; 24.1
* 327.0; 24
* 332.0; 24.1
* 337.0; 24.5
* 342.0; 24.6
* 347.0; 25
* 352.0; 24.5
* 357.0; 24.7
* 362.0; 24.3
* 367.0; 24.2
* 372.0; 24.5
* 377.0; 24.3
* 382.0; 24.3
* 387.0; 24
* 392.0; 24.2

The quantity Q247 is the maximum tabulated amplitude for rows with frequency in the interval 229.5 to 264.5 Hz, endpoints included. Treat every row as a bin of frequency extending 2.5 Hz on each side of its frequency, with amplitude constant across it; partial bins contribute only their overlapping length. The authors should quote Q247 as 24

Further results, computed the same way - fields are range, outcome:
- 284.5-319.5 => 24.3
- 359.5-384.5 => 24.5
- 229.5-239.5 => 23.9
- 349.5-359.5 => 24.7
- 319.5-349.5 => 25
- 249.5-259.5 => 23.7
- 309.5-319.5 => 23.6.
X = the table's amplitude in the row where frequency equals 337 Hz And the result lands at 24.5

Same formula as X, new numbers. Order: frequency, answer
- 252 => 23.7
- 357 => 24.7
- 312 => 23.6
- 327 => 24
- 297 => 24.1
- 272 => 23.8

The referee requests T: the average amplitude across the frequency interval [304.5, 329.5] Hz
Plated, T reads 23.9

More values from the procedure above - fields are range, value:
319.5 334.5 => 24.1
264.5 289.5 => 24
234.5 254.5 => 23.6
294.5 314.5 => 24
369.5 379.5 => 24.4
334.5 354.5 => 24.6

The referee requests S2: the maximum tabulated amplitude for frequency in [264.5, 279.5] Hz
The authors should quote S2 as 24.7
